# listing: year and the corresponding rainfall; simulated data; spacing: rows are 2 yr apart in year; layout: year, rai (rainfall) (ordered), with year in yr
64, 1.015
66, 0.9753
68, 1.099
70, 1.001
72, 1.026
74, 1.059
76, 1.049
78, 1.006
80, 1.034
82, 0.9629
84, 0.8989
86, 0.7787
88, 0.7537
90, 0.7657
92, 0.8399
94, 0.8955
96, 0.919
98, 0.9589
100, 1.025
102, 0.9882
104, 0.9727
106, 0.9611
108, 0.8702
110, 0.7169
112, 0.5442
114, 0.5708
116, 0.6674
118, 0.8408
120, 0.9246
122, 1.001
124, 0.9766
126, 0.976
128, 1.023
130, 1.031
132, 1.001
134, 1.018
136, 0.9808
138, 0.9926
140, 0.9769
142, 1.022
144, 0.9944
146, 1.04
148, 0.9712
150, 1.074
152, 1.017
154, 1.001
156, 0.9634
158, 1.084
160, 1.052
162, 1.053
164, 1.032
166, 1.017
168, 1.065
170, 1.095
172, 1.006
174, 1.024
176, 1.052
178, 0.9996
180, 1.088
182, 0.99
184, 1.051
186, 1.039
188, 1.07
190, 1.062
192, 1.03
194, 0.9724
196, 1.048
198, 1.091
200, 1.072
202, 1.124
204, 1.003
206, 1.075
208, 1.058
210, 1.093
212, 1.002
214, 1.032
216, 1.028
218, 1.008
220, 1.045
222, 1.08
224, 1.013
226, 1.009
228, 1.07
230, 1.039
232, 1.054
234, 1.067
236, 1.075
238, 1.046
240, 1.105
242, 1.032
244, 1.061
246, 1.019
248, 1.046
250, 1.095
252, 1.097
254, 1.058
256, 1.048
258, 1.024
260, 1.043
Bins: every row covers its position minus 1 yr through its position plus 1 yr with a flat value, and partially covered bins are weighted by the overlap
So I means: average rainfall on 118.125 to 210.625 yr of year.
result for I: 1.03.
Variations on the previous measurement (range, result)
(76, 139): 0.902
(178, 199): 1.04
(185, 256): 1.05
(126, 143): 1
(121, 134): 1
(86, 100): 0.862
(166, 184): 1.04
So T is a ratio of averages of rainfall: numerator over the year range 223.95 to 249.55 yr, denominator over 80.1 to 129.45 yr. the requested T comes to 1.20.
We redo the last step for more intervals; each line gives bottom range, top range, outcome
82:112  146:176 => 1.18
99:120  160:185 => 1.27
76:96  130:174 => 1.15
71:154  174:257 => 1.13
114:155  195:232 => 1.09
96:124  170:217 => 1.22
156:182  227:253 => 1.02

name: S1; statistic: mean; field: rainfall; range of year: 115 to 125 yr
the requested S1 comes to 0.882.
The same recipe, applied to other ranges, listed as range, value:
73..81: 1.04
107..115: 0.676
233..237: 1.07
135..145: 0.993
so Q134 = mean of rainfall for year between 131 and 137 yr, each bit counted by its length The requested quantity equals 1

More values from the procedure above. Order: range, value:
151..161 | 1.02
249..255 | 1.08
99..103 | 1.01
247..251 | 1.07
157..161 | 1.07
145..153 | 1.03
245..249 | 1.03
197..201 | 1.08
